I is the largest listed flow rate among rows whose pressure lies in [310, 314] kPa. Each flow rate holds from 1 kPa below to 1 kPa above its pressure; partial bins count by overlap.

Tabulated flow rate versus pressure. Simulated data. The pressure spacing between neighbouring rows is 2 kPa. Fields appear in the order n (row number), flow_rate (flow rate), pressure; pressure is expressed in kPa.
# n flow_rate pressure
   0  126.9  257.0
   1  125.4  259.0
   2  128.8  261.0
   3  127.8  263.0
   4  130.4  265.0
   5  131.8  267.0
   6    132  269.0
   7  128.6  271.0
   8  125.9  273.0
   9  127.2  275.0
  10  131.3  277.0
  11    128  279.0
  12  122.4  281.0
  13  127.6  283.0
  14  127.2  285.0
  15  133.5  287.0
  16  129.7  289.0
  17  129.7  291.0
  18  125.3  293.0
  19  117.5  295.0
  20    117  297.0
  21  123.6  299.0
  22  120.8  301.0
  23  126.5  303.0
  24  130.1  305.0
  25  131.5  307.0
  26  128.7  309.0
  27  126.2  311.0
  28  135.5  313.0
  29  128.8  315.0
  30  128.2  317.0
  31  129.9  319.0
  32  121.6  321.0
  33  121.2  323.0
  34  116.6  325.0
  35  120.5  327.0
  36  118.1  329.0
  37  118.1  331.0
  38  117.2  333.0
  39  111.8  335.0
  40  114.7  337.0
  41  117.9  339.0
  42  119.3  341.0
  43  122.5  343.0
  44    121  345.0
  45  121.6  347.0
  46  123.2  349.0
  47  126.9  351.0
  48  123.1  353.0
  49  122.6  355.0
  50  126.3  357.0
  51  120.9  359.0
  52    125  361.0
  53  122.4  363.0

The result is 135.5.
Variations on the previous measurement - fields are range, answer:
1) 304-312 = 131.5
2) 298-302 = 123.6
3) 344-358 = 126.9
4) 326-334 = 120.5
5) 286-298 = 133.5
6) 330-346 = 122.5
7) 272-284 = 131.3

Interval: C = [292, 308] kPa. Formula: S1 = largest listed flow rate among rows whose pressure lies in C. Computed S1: 131.5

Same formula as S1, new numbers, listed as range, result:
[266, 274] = 132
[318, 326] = 129.9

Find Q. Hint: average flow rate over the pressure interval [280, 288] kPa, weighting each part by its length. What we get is 128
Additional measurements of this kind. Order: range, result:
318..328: 122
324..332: 118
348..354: 124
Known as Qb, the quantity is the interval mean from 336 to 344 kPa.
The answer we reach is 119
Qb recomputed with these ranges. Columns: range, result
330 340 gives 116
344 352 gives 123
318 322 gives 126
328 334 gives 118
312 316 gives 132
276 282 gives 127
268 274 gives 129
